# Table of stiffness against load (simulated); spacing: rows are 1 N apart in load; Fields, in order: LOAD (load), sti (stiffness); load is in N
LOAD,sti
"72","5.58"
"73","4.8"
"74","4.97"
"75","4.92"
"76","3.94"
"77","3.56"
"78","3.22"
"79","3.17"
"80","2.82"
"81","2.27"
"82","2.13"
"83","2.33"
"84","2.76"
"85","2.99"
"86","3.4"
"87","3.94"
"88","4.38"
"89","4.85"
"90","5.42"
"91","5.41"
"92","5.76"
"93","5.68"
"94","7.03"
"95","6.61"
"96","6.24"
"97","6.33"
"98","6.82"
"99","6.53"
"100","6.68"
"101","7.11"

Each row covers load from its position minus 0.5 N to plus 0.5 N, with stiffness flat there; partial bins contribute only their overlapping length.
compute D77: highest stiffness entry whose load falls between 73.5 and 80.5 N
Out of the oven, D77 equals 4.97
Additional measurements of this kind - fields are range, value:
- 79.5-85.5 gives 2.99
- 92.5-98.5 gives 7.03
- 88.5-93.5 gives 5.76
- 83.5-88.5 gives 4.38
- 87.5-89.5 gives 4.85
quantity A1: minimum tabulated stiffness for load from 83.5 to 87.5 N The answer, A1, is 2.76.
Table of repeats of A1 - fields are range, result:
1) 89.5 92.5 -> 5.41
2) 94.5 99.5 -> 6.24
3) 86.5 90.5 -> 3.94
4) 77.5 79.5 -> 3.17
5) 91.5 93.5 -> 5.68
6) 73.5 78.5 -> 3.22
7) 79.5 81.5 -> 2.27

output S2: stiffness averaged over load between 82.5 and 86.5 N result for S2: 2.87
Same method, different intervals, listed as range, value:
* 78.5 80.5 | 3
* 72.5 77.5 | 4.44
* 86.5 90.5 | 4.65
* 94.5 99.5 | 6.51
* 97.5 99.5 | 6.68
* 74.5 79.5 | 3.76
